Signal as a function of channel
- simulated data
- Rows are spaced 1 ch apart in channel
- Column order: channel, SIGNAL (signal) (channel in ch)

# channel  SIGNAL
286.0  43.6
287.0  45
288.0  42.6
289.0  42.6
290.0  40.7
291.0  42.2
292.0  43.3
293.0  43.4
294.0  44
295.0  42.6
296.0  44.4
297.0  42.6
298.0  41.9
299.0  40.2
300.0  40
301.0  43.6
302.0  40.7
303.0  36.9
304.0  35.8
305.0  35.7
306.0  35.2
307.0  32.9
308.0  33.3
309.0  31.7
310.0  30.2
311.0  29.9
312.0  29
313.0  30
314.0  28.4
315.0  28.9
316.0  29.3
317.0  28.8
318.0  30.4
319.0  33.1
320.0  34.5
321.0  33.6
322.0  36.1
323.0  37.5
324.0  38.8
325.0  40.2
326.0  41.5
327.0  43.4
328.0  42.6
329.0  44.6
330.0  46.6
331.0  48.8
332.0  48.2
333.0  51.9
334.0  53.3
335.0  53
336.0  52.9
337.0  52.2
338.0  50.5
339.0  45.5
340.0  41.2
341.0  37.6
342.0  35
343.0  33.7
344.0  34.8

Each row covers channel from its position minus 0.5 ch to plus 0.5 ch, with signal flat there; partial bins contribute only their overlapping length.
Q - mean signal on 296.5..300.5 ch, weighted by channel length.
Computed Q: 41.2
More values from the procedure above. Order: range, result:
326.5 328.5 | 43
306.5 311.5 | 31.6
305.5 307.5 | 34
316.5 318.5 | 29.6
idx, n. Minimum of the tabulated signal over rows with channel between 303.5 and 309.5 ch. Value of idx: 31.7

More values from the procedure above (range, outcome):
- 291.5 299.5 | 40.2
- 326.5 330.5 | 42.6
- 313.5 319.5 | 28.4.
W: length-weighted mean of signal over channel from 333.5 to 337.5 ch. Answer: 52.8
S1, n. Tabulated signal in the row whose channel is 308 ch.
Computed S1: 33.3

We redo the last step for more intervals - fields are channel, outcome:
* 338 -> 50.5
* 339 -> 45.5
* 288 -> 42.6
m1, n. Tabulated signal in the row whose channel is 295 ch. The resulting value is 42.6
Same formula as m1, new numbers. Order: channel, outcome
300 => 40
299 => 40.2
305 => 35.7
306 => 35.2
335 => 53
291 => 42.2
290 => 40.7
